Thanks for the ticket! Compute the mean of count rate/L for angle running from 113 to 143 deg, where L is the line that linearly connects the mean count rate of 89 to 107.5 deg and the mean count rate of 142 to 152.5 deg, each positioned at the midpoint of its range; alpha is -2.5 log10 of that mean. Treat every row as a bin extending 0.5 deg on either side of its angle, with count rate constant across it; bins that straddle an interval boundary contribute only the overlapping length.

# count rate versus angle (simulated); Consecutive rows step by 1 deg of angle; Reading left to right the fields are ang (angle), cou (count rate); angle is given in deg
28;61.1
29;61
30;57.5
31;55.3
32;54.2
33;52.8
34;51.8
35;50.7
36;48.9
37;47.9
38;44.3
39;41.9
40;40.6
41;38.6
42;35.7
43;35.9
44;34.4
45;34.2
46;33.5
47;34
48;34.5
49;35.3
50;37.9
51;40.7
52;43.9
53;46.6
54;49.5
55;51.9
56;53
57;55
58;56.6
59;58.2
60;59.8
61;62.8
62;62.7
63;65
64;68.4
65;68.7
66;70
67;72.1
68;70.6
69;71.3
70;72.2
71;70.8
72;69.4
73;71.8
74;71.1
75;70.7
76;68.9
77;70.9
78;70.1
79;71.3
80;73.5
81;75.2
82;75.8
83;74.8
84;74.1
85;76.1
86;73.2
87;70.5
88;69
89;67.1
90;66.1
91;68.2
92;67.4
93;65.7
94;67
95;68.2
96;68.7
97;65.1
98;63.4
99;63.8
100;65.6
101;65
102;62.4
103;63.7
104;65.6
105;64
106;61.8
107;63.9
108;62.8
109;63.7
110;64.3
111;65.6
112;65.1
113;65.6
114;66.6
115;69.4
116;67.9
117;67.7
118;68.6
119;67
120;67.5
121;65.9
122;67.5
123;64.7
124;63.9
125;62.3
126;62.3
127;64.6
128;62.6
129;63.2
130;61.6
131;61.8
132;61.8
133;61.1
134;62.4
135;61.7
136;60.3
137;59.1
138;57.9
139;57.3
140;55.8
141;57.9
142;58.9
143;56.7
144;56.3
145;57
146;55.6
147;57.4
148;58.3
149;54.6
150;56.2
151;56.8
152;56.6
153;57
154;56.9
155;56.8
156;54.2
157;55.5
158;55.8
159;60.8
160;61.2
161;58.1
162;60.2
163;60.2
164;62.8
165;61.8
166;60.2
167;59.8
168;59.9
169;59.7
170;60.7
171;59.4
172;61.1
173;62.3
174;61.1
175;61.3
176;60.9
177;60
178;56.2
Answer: -0.05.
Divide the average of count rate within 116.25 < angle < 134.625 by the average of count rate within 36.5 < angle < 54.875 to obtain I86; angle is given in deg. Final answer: 1.62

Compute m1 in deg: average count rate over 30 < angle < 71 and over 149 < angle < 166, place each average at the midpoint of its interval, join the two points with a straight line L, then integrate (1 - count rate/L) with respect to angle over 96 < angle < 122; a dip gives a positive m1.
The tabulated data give -4.87 deg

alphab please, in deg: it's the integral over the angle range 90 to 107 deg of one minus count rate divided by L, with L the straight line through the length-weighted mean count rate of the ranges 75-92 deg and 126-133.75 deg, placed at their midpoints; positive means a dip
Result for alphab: 0.8 deg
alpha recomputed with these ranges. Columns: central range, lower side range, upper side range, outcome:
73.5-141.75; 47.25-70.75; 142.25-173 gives -0.15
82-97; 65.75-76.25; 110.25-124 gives -0.01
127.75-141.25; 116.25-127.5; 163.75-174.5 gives 0.07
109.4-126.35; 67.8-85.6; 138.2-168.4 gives -0.03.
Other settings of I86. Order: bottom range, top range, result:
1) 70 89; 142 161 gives 0.79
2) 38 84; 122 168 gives 1.04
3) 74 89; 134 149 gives 0.80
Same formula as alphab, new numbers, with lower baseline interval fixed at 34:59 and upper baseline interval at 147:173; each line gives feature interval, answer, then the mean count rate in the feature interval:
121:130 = -1.7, 63.9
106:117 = -2.8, 65.4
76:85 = -4.8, 73.1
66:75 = -4.8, 71.1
